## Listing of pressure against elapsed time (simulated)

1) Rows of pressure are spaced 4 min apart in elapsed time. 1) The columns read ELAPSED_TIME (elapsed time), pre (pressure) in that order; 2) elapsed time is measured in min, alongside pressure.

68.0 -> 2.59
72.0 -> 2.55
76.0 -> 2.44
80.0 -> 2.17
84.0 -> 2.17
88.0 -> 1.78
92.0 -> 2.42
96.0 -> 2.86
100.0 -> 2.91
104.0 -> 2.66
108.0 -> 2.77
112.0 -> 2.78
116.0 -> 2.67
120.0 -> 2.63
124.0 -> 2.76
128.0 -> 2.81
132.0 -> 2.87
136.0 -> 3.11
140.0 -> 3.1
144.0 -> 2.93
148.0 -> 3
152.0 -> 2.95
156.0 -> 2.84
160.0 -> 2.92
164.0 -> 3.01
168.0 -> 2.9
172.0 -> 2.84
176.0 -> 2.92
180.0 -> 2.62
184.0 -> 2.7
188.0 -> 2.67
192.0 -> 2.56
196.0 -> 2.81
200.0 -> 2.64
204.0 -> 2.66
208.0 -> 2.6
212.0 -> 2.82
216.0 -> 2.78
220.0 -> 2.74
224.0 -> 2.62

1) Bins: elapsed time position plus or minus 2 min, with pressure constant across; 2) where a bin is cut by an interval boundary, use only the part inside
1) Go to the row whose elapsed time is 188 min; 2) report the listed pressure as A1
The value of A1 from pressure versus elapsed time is 2.67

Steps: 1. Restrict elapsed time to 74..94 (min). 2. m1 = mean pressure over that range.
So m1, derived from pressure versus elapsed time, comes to 2.2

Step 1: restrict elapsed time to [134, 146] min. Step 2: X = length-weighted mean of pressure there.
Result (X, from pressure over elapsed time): 3.05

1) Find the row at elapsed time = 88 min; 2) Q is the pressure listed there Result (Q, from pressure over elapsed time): 1.78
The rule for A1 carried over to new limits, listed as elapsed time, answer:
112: 2.78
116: 2.67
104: 2.66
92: 2.42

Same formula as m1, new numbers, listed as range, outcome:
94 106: 2.81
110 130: 2.73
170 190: 2.75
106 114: 2.77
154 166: 2.92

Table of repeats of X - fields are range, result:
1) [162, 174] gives 2.92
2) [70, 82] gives 2.39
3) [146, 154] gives 2.98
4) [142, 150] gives 2.96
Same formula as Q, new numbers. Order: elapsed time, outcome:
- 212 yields 2.82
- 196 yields 2.81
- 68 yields 2.59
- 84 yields 2.17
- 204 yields 2.66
